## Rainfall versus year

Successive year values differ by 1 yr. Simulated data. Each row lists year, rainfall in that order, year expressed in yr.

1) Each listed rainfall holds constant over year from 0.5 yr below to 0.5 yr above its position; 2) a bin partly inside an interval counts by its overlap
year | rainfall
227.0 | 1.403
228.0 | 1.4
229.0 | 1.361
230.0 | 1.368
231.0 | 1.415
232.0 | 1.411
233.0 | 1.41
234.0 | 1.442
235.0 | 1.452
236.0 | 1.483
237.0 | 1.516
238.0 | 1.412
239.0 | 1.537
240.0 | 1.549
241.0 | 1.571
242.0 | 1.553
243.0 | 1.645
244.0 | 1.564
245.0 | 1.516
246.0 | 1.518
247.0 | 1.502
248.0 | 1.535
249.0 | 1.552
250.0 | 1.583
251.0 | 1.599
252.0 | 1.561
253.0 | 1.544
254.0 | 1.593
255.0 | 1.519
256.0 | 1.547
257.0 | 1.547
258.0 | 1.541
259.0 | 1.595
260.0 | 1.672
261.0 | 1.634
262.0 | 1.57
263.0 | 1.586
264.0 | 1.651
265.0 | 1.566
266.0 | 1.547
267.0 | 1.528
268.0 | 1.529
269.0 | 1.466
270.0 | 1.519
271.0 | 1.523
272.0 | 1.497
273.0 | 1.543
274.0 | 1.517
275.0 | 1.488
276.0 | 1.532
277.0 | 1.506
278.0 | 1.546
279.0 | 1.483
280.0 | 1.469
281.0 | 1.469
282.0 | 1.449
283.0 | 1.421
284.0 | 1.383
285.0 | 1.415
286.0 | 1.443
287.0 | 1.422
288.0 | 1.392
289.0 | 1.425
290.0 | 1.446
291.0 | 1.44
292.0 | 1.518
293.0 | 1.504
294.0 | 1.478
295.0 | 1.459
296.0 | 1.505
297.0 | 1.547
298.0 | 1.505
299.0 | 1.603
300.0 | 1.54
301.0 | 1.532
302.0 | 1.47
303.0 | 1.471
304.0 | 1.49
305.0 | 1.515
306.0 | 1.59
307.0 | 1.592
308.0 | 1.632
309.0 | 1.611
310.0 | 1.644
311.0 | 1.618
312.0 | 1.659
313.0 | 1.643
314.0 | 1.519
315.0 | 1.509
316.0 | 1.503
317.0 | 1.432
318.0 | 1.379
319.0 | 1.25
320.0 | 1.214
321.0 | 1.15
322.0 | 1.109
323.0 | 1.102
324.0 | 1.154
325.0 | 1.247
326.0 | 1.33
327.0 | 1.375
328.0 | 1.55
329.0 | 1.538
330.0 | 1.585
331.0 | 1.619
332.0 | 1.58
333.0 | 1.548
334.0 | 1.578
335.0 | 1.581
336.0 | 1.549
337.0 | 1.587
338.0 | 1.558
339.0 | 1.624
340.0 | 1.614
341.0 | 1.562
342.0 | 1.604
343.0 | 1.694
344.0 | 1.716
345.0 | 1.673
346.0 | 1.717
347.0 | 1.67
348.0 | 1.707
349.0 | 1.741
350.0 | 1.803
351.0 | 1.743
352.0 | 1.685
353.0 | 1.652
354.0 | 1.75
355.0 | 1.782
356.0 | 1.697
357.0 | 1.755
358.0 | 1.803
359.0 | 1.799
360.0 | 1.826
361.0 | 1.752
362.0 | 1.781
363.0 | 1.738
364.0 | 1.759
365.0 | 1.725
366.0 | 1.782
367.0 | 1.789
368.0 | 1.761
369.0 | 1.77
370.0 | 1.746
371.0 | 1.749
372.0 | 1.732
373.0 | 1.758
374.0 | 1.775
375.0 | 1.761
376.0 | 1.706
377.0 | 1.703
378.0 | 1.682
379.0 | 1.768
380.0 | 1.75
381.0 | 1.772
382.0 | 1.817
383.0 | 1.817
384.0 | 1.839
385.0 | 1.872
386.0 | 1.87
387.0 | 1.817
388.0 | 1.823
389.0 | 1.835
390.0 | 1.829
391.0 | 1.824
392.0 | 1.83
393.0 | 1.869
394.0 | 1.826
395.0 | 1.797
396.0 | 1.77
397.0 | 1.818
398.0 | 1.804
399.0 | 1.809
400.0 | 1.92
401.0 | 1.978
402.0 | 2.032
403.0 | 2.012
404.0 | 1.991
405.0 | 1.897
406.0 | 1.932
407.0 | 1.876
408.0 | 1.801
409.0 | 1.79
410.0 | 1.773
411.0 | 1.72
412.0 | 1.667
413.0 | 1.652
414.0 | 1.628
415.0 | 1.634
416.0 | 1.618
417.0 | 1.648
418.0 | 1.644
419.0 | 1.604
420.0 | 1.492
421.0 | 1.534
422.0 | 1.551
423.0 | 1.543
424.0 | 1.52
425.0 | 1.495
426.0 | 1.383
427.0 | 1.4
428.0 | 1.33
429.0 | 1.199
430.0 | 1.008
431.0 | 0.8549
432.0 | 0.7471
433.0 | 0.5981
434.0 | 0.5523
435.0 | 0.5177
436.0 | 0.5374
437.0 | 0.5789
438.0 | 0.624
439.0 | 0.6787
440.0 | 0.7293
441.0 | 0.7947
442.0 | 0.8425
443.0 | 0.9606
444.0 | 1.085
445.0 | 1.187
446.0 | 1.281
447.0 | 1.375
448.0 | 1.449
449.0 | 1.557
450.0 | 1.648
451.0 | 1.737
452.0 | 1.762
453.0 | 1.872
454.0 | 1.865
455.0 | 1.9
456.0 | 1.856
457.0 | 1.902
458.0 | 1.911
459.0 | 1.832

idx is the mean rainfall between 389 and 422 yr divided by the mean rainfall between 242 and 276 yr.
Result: 1.14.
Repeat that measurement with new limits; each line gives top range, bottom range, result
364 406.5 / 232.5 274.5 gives 1.18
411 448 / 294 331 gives 0.81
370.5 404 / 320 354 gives 1.18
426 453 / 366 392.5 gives 0.59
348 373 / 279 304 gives 1.19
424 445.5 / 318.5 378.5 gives 0.57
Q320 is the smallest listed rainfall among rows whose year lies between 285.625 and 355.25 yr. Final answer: 1.102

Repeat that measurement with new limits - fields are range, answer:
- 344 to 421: 1.492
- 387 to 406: 1.77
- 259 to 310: 1.383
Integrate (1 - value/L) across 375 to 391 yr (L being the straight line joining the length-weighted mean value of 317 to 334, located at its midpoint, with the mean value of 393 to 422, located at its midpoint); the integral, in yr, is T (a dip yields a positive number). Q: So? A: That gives -1.4 yr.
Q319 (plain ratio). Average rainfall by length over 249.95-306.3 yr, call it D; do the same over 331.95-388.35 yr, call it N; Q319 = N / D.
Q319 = 1.14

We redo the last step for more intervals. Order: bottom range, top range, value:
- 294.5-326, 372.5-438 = 1.10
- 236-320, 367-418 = 1.18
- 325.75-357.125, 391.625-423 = 1.08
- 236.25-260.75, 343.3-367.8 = 1.12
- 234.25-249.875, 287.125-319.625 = 0.99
